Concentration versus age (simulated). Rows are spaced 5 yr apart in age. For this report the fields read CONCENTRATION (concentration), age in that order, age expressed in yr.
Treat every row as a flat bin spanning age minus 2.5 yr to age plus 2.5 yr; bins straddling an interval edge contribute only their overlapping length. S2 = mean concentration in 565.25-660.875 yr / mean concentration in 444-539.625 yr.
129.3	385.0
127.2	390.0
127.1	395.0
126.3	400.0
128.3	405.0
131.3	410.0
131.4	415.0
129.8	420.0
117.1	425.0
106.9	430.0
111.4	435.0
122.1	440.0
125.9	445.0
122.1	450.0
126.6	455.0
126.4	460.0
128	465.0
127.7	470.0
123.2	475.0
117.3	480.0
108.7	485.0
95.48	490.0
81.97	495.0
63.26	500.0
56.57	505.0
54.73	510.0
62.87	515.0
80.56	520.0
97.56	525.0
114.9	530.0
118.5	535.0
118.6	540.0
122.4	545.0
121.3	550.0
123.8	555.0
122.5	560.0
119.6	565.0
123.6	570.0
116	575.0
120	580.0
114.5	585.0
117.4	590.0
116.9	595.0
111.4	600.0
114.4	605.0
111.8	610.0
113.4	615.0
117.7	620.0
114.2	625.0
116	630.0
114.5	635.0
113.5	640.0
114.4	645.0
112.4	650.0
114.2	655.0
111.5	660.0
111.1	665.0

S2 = 1.13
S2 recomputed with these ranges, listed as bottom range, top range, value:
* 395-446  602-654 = 0.93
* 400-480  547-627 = 0.95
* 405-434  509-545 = 0.78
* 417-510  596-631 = 1.05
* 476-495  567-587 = 1.13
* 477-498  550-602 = 1.18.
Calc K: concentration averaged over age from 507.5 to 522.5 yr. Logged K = 66.1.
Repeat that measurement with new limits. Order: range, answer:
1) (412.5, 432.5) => 121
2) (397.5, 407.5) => 127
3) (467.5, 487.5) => 119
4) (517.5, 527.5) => 89.1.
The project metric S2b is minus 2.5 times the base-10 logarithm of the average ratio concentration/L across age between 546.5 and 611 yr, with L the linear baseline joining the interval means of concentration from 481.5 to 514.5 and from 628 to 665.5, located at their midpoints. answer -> -0.219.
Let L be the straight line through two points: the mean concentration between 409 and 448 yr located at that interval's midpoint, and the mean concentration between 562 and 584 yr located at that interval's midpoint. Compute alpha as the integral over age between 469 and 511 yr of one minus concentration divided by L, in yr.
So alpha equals 9.95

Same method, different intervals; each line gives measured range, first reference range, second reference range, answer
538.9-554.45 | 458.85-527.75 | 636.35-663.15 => -3.2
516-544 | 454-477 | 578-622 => 3.8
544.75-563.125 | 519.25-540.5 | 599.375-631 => -2.3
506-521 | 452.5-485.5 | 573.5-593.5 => 7.1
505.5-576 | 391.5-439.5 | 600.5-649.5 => 7.4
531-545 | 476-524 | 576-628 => -3.6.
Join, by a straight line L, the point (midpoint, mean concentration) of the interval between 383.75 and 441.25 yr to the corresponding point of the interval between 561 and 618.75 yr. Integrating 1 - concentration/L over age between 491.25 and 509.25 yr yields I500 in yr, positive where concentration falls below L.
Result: 7.8 yr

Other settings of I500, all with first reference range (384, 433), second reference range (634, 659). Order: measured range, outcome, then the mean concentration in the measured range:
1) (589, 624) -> 0.3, 115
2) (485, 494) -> 1.8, 96.9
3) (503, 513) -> 5.4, 56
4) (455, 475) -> -0.7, 127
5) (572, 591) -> -0.1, 117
